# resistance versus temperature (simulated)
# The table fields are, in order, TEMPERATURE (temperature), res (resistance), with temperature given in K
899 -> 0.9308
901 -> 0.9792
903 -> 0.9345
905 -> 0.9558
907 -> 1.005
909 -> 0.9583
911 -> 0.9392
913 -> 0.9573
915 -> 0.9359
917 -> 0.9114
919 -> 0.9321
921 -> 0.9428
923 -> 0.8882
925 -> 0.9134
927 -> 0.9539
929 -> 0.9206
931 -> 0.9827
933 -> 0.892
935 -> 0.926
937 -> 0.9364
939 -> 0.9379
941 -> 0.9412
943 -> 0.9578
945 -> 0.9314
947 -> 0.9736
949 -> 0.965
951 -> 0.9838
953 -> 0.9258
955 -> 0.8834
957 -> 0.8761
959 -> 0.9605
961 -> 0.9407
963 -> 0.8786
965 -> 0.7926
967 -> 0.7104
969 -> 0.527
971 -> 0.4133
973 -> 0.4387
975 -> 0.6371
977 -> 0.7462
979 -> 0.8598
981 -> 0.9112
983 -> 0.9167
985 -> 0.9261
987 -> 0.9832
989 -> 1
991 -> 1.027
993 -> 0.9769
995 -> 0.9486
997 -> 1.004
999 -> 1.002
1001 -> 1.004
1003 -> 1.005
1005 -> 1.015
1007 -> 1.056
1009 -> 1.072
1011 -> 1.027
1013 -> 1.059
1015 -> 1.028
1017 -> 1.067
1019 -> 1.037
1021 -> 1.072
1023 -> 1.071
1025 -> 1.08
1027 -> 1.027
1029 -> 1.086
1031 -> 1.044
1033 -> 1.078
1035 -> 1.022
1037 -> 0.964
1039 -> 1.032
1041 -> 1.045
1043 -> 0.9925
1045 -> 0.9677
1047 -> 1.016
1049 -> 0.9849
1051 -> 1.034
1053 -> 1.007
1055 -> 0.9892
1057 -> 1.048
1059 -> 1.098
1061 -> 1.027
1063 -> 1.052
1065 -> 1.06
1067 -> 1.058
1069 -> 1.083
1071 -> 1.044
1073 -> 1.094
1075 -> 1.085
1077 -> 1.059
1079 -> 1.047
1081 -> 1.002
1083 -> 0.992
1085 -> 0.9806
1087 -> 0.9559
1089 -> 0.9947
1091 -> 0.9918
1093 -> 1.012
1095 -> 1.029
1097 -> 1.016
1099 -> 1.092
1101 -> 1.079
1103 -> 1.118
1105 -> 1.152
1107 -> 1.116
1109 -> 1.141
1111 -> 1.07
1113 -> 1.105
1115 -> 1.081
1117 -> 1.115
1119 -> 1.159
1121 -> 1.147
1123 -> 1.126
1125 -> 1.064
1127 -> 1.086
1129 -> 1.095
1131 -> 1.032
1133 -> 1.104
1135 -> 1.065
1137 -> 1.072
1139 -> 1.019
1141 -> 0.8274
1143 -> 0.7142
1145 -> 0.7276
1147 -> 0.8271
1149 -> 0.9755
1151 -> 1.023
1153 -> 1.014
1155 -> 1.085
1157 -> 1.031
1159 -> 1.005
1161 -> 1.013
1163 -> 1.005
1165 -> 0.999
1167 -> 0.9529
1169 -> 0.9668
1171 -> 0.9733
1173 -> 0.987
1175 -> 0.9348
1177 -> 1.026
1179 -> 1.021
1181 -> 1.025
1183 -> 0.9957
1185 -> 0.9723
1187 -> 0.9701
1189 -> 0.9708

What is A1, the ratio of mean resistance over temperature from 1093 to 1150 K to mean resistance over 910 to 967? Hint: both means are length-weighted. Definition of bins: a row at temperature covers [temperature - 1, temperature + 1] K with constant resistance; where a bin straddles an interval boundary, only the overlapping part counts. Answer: 1.13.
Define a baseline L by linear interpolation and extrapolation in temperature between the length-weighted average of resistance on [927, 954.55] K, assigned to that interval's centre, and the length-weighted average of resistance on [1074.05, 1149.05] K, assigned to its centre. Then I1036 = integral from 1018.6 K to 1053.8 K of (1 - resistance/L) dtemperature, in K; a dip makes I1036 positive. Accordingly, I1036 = -1.32 K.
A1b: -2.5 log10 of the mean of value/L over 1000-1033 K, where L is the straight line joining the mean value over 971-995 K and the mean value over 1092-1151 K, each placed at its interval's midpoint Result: -0.177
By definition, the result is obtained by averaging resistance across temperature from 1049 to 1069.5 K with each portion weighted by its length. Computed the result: 1.04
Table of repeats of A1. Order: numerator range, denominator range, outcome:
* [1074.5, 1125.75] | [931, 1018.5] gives 1.17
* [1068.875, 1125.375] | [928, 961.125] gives 1.14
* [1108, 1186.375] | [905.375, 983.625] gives 1.16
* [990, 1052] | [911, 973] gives 1.16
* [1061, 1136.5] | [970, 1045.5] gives 1.11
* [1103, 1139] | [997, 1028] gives 1.06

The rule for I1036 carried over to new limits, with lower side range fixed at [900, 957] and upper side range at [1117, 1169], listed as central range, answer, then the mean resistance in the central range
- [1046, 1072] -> -1.5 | 1.04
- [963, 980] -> 5.3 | 0.655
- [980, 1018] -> -1.5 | 1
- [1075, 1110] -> -1.9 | 1.05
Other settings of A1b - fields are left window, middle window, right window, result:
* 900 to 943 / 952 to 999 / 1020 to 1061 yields 0.17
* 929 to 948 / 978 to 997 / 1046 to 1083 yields 0.03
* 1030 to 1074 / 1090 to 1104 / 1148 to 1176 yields -0.03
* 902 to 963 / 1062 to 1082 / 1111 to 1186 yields -0.08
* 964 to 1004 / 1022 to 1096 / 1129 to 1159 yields -0.15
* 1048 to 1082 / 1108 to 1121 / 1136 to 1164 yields -0.13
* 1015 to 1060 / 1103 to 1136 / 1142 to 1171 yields -0.13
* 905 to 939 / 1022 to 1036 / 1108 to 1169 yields -0.08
